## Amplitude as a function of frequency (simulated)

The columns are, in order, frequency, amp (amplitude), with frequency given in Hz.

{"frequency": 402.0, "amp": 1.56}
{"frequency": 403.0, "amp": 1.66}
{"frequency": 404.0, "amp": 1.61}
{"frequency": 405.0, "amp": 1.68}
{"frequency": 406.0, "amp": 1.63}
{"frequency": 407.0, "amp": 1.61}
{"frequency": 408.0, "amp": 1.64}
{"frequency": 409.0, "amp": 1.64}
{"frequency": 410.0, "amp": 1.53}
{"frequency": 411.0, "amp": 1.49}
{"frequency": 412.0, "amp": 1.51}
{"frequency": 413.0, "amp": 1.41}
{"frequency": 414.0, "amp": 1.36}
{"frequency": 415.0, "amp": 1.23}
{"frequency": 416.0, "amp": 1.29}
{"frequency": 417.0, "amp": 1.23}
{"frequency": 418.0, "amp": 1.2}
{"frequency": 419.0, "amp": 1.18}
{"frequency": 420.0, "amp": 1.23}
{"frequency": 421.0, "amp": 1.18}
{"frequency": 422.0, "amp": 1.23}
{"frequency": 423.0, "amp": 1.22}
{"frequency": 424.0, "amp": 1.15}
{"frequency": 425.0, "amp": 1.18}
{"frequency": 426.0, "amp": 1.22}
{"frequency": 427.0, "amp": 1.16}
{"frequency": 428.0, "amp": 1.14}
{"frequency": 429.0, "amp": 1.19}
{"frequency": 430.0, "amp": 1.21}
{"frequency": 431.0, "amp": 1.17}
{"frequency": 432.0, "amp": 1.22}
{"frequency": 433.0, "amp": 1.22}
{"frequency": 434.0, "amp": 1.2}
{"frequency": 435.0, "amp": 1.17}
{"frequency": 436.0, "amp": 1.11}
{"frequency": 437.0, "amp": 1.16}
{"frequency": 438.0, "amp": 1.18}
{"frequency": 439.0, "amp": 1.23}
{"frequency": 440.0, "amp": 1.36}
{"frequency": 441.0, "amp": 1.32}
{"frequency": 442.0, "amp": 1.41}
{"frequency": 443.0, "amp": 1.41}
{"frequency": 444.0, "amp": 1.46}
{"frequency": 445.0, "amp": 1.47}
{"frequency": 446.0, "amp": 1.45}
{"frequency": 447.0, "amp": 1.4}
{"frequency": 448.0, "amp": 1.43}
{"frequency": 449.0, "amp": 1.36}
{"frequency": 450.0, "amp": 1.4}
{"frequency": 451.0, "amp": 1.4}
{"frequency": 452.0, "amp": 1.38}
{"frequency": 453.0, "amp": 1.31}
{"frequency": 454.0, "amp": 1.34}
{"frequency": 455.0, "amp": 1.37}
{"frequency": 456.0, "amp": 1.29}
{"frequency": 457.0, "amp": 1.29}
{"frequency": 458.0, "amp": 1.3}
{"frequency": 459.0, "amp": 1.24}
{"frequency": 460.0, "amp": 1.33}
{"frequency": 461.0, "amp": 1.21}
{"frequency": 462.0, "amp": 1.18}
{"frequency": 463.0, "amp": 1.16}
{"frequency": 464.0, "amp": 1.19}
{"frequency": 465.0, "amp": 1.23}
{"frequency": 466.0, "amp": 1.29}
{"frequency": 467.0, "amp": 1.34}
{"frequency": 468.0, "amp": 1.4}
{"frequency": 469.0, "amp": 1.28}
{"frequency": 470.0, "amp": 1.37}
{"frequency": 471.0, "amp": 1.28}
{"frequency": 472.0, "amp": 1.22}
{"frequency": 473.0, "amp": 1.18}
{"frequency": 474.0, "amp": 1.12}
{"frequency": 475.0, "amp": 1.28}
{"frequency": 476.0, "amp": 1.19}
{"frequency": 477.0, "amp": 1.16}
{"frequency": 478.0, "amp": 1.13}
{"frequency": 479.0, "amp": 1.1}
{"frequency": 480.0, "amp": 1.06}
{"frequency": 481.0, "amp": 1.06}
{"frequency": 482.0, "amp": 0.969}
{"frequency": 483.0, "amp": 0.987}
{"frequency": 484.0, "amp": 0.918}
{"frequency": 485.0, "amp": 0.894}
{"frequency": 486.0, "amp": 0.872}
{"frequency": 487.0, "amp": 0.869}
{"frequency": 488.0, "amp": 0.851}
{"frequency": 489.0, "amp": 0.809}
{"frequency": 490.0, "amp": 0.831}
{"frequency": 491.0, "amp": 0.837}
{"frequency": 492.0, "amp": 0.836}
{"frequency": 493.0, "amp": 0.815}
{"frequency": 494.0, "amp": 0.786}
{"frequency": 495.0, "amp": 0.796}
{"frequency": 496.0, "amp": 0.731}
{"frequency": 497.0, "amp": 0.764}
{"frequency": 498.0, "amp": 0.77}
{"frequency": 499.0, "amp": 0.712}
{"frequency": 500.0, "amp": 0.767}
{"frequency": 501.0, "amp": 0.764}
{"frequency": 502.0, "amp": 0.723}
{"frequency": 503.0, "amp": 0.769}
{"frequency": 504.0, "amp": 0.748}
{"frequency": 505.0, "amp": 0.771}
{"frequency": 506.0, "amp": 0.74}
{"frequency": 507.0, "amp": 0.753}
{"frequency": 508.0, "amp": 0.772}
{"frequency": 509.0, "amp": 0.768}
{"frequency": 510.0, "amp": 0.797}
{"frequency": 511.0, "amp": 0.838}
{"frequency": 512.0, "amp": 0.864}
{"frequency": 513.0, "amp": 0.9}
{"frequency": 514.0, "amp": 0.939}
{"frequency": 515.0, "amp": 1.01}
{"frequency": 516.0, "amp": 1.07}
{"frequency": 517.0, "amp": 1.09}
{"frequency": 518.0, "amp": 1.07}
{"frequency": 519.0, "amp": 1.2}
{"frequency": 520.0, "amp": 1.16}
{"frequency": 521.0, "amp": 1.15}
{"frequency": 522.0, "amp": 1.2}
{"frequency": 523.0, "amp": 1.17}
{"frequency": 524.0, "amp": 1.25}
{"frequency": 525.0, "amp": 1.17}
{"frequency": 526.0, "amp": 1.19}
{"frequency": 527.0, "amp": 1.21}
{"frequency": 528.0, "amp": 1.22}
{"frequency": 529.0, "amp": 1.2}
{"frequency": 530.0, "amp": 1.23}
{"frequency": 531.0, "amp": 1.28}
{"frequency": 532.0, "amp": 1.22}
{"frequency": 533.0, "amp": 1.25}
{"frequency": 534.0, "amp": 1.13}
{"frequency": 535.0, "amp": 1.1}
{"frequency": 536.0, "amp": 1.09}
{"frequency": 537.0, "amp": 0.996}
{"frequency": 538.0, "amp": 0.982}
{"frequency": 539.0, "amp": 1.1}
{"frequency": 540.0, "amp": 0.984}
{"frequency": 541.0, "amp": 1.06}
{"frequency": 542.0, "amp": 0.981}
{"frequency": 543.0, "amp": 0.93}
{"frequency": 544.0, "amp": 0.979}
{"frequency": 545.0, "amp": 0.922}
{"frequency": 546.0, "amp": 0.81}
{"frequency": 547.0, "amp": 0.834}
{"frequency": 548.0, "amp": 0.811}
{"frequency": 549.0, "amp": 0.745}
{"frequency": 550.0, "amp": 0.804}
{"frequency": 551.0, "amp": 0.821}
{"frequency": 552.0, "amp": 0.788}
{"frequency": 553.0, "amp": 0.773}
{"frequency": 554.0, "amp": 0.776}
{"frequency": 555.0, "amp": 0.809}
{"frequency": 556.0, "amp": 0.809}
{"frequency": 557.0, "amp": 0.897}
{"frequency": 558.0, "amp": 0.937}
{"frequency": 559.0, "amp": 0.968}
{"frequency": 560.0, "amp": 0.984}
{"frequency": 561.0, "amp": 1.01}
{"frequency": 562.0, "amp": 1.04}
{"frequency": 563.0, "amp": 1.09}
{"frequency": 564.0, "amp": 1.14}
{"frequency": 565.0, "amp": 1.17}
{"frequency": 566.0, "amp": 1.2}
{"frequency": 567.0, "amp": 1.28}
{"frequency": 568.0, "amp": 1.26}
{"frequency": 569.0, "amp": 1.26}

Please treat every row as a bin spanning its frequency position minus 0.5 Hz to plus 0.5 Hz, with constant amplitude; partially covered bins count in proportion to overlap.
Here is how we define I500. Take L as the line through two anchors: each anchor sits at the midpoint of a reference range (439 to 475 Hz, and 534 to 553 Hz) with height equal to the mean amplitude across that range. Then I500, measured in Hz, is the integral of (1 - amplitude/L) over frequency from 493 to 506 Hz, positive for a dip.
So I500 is 4.2 Hz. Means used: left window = 1.32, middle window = 0.76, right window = 0.931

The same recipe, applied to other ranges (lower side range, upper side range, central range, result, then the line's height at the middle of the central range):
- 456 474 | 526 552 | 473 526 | 9.65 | 1.15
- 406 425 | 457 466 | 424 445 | 1.05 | 1.31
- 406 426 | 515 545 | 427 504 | 7.33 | 1.25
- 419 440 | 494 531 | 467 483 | -1.84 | 1.06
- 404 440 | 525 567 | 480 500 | 5.12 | 1.14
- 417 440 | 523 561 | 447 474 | -3.73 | 1.14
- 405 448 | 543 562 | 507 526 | -0.56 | 0.995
